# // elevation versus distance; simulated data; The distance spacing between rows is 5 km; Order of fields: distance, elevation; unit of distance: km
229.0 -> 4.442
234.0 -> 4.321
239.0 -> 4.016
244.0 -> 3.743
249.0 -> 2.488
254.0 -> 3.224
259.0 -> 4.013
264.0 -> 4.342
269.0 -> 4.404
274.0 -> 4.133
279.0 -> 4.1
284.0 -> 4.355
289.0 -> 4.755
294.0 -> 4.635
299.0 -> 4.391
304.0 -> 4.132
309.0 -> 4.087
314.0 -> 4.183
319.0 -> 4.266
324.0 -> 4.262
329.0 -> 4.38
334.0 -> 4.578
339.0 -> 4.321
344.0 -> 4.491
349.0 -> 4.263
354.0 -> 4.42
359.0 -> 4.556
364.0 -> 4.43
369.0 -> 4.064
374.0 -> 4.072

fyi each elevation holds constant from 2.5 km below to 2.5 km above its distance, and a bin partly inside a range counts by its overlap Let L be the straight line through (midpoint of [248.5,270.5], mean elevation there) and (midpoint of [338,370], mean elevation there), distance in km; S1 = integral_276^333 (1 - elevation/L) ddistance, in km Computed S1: -3.8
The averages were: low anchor 3.77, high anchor 4.38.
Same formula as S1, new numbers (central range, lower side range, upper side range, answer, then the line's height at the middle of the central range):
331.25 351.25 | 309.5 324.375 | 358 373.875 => -0.8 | 4.25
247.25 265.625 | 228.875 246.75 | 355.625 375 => 2.6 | 4.1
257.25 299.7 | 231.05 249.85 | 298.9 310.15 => -3.6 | 4.01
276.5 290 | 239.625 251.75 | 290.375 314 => -1.3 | 3.96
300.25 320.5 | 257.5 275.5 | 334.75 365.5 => 0.7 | 4.34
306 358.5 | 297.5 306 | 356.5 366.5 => 0.5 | 4.38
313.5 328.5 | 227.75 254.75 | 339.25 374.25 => -0.4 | 4.15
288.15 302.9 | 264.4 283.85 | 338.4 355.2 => -0.9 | 4.28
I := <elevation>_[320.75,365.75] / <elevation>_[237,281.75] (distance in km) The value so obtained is 1.2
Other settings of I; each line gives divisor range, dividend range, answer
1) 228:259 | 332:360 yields 1.20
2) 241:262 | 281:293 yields 1.33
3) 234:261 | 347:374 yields 1.21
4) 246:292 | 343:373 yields 1.09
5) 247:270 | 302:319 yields 1.13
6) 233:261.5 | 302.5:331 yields 1.17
